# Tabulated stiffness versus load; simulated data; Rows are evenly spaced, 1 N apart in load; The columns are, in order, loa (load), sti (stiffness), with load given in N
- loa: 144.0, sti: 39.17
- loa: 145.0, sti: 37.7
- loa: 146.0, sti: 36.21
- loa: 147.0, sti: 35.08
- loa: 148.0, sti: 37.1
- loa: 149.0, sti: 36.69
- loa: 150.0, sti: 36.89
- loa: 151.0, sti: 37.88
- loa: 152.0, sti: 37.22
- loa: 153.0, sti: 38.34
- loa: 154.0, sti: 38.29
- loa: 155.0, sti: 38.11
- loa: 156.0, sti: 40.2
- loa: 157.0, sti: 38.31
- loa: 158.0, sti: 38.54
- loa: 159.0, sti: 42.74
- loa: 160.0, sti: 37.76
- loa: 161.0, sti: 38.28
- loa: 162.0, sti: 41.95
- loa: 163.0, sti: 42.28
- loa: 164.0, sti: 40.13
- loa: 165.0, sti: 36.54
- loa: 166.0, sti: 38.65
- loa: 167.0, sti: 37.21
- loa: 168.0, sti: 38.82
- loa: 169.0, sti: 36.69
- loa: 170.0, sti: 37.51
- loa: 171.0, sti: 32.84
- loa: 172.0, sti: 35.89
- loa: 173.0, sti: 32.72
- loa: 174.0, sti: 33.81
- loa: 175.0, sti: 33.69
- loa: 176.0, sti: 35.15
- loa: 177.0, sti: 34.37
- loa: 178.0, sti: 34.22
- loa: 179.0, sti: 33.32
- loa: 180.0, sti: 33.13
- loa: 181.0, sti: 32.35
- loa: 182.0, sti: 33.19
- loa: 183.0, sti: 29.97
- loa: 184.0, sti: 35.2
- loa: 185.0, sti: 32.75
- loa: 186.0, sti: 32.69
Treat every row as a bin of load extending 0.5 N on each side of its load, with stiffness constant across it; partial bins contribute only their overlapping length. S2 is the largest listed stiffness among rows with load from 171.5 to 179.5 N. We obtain 35.89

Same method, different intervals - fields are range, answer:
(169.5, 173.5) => 37.51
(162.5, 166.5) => 42.28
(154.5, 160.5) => 42.74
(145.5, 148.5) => 37.1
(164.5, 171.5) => 38.82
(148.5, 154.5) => 38.34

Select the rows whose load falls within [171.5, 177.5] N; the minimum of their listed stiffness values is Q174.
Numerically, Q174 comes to 32.72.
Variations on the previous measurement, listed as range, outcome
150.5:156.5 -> 37.22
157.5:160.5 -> 37.76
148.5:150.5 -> 36.69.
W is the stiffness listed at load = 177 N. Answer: 34.37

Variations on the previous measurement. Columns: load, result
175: 33.69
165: 36.54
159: 42.74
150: 36.89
